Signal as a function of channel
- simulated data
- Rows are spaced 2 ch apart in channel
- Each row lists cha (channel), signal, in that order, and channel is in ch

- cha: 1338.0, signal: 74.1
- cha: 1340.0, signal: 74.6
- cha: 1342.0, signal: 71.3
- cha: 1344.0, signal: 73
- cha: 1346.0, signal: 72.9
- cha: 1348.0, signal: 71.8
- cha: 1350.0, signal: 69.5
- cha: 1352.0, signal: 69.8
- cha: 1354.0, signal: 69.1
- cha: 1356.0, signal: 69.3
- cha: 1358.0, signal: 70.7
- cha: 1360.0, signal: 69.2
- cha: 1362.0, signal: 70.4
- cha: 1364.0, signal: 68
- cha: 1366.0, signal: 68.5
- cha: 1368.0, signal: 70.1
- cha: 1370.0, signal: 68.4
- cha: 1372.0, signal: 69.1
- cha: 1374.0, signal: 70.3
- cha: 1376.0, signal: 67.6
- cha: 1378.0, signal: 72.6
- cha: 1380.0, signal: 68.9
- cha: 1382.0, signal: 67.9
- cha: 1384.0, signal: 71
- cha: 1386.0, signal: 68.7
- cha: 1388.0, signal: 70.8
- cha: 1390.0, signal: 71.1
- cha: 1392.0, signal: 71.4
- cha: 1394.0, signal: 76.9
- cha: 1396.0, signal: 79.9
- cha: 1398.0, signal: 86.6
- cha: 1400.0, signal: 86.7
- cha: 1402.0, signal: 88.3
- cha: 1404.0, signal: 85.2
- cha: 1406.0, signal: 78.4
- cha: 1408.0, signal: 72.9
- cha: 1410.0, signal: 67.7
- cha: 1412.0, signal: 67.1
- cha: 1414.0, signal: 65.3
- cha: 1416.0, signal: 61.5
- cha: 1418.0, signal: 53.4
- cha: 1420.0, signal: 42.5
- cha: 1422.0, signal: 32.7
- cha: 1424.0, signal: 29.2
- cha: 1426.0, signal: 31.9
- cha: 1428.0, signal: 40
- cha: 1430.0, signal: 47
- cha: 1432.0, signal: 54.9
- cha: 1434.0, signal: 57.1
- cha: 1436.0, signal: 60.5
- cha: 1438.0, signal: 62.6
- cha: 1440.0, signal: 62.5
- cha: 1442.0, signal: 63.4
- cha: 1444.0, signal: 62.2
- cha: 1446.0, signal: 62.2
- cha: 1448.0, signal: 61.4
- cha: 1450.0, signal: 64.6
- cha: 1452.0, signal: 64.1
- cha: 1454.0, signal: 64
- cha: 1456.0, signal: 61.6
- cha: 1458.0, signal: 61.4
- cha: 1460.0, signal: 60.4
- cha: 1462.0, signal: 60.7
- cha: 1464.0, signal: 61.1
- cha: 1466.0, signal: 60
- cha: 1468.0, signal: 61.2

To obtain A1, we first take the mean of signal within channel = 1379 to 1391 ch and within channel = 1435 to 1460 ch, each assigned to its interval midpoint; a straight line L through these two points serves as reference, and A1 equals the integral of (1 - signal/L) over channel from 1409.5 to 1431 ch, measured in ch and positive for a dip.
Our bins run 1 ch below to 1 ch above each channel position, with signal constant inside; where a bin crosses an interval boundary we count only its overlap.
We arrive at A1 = 5.7 ch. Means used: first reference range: 69.7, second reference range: 62.5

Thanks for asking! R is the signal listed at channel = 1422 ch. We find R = 32.7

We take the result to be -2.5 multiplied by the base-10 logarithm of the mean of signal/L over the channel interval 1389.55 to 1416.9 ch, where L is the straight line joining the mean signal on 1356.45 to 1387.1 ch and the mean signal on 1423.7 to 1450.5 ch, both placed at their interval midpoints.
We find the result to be -0.21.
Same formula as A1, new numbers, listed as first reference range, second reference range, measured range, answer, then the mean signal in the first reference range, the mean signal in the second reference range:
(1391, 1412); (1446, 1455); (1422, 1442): 5.63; 78.8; 63.4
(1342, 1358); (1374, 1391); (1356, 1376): 0.29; 70.8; 69.9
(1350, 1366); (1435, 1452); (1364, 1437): 1.19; 69.4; 62.5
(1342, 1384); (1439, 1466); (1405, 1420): 0.16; 69.9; 62.2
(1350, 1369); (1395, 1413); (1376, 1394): 1.09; 69.5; 79.2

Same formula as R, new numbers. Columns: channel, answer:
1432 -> 54.9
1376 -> 67.6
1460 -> 60.4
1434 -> 57.1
